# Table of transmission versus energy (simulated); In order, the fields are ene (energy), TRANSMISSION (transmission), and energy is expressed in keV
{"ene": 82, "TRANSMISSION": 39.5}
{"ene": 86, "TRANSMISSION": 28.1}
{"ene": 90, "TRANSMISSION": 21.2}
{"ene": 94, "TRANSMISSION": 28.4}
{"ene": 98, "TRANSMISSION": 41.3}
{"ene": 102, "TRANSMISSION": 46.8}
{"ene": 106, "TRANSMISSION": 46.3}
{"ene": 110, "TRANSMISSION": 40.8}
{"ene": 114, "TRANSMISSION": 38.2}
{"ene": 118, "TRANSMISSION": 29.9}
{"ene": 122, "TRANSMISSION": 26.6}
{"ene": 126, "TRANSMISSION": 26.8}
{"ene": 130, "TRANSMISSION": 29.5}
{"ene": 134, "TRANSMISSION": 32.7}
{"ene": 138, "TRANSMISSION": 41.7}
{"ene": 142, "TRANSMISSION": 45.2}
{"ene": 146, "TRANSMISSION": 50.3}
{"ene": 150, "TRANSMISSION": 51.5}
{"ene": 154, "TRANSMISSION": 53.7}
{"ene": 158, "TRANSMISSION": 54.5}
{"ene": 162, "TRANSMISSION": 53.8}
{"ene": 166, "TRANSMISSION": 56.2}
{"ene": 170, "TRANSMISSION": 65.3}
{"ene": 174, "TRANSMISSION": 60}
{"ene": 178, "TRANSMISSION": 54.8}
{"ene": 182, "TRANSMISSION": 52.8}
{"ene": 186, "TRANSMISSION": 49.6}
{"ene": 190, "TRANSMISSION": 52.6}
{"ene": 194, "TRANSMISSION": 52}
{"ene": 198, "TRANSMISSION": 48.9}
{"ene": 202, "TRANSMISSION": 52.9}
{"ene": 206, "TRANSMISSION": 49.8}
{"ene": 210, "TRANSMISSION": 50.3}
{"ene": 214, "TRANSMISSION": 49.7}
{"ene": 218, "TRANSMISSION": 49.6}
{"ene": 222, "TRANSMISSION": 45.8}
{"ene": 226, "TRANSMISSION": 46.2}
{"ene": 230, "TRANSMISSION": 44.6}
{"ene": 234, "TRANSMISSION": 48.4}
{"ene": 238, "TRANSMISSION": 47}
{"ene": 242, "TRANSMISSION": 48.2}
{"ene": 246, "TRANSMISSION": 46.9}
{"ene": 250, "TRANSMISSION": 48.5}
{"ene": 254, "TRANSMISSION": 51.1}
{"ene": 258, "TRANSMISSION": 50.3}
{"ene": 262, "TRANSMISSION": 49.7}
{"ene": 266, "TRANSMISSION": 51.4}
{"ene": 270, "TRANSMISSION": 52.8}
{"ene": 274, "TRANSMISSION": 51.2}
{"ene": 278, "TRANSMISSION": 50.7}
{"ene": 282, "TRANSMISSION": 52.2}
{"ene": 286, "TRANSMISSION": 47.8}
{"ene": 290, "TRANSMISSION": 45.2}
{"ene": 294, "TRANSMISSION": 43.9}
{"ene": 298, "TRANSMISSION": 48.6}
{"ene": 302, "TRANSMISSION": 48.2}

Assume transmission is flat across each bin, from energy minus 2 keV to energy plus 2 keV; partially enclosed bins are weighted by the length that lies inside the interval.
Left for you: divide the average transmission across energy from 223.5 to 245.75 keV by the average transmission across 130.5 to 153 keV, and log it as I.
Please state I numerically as 1.1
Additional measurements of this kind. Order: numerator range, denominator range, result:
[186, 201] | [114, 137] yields 1.68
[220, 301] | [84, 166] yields 1.22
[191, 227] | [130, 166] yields 1.05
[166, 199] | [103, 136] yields 1.60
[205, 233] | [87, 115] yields 1.29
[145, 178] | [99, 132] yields 1.56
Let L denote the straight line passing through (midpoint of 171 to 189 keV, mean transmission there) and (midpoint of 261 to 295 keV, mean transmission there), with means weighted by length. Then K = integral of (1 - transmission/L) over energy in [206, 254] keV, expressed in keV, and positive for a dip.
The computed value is 3.8 keV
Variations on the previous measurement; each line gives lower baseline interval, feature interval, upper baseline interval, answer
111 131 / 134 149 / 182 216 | -3.4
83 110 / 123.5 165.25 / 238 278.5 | -4.0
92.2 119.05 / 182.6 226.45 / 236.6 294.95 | -4.5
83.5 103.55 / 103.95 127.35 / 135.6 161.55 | 2.5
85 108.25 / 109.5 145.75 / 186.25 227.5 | 4.2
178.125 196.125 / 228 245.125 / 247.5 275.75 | 1.4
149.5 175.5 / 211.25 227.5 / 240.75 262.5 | 1.2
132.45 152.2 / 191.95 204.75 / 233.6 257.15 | -1.2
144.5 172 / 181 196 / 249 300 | 0.6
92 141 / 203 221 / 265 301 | -2.6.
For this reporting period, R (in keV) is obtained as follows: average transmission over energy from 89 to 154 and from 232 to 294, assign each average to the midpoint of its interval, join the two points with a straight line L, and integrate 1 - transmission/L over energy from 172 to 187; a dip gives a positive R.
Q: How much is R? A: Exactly -4.21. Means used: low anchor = 38.1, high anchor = 49.2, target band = 54.6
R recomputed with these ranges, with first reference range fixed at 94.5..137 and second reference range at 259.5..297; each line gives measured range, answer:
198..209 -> -1.96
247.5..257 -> -0.49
